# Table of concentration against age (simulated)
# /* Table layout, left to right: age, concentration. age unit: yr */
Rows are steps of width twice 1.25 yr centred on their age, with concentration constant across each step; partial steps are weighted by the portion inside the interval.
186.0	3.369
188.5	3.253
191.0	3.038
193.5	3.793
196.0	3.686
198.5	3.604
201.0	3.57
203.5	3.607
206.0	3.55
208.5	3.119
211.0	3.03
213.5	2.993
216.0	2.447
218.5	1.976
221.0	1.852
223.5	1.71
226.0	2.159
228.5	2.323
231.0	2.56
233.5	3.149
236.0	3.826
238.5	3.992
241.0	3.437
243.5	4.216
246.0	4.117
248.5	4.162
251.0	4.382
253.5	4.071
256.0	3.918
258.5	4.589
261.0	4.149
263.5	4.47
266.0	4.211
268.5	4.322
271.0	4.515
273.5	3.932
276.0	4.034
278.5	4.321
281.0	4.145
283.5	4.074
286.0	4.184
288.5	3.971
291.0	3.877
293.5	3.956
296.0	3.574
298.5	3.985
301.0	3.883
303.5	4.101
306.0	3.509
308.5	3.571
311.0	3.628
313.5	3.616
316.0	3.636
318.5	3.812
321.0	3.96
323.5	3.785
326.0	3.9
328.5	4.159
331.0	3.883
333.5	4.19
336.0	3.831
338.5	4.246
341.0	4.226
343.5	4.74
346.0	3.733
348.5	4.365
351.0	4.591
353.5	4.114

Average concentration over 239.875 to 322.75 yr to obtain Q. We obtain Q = 4.01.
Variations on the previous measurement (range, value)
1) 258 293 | 4.19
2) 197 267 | 3.4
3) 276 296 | 4.04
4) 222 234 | 2.32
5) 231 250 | 3.77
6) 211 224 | 2.3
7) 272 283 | 4.11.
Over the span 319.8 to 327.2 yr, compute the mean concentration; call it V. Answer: 3.88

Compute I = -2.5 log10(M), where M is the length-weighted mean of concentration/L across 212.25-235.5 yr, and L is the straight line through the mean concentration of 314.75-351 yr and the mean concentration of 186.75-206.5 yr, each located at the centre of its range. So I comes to 0.45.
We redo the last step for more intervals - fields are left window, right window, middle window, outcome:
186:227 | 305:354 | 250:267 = -0.24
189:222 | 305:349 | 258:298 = -0.15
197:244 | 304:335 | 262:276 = -0.25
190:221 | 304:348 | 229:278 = -0.15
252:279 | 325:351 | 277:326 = 0.09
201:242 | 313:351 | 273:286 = -0.18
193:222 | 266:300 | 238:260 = -0.13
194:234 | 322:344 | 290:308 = -0.03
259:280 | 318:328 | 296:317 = 0.08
